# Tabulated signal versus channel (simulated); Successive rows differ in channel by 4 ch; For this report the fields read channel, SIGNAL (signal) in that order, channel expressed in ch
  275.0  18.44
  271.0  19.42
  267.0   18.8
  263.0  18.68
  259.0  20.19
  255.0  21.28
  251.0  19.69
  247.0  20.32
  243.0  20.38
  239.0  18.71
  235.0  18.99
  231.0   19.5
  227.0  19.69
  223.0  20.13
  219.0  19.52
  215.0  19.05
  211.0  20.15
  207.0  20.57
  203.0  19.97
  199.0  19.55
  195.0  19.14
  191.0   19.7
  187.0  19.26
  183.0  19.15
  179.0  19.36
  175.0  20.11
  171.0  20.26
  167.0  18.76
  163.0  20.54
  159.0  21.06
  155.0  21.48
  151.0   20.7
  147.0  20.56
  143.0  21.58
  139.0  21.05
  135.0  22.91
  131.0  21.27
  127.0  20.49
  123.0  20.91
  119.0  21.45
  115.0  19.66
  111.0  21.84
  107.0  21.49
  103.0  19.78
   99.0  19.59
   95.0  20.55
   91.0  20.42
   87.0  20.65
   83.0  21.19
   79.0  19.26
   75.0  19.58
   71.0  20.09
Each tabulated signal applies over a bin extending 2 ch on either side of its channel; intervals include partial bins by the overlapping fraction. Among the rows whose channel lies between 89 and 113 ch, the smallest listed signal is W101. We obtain 19.59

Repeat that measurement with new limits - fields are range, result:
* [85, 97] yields 20.42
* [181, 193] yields 19.15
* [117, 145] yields 20.49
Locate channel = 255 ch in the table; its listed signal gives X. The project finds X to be 21.28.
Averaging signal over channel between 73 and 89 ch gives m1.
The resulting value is 20.2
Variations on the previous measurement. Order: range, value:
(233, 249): 19.6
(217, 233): 19.7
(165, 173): 19.5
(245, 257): 20.4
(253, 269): 19.7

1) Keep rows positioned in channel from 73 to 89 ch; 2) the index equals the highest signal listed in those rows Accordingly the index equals 21.19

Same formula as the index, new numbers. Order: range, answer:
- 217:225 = 20.13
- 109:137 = 22.91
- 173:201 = 20.11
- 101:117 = 21.84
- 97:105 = 19.78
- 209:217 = 20.15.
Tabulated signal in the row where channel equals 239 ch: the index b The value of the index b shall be 18.71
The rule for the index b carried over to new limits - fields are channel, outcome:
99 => 19.59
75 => 19.58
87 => 20.65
